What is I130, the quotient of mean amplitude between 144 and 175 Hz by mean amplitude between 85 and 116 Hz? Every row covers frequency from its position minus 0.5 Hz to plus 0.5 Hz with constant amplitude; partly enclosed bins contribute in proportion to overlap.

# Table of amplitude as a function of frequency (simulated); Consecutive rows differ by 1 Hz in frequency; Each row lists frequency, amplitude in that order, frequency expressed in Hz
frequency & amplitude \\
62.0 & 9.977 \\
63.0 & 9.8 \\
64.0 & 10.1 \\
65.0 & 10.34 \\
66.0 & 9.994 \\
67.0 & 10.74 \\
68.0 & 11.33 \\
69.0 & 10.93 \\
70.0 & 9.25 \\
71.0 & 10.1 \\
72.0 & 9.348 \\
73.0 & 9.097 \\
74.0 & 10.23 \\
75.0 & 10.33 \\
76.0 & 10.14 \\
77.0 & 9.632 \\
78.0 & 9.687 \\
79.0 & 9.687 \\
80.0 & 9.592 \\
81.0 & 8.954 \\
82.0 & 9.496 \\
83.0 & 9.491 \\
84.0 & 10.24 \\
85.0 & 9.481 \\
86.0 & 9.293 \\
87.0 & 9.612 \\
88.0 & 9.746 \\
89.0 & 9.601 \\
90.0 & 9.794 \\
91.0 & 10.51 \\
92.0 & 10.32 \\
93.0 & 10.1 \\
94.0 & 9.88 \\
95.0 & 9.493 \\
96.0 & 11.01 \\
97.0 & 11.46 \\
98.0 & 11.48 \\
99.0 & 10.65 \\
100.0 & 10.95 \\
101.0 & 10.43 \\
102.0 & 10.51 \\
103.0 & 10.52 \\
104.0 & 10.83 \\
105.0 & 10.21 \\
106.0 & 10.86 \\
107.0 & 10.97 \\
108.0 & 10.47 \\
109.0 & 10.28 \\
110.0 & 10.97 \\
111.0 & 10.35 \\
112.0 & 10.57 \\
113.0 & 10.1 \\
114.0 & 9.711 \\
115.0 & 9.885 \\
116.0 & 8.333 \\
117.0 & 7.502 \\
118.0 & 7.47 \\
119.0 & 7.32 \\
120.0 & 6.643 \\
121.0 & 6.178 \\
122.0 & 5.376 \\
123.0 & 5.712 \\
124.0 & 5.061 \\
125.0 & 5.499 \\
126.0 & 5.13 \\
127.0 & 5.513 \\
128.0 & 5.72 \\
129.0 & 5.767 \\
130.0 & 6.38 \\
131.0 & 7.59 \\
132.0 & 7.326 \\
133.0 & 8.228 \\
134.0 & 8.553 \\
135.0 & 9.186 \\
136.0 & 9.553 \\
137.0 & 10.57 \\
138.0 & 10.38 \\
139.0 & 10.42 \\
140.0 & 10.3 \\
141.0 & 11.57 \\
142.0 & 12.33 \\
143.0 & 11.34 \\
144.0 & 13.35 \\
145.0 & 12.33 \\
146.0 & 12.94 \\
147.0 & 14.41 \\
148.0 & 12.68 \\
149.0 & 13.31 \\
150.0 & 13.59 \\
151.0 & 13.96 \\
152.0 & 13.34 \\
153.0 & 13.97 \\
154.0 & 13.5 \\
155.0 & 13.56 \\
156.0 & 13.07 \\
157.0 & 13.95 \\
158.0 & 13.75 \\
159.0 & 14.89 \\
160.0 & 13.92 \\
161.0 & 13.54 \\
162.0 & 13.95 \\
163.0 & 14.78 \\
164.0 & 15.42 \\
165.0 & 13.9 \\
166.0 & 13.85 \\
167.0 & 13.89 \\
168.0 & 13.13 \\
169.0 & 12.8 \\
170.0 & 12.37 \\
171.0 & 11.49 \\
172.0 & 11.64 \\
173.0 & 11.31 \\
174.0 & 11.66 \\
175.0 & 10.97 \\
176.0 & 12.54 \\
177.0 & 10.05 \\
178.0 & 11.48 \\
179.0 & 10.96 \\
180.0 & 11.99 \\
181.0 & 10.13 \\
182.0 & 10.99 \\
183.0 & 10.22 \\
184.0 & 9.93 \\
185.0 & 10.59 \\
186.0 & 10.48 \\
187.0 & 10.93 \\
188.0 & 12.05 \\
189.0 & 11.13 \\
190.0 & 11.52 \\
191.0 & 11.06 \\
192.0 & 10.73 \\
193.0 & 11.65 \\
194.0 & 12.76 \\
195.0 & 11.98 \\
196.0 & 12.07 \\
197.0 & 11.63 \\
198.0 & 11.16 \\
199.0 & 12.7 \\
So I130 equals 1.3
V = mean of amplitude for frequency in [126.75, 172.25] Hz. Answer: 11.8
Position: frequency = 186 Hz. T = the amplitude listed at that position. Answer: 10.48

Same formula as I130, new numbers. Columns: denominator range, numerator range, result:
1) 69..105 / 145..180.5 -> 1.30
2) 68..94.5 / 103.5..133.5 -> 0.82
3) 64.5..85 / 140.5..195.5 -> 1.25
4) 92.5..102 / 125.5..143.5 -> 0.82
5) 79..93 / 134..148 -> 1.17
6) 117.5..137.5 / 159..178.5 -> 1.85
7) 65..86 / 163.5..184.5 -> 1.21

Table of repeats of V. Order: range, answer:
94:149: 9.45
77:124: 9.55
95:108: 10.8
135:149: 11.7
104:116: 10.3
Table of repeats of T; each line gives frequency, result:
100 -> 10.95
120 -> 6.643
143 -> 11.34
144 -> 13.35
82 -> 9.496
